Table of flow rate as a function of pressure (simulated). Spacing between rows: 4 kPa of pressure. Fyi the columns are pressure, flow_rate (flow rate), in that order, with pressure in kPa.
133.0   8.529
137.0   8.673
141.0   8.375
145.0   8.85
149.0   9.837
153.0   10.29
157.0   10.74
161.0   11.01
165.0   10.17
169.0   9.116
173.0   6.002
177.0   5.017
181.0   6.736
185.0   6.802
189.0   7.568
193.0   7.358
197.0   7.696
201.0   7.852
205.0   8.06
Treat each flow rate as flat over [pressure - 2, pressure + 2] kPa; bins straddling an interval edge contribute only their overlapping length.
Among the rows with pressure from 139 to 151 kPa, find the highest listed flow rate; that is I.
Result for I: 9.837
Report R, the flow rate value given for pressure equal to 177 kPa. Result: 5.017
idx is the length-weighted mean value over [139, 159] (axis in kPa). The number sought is 9.62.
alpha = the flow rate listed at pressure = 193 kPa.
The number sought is 7.358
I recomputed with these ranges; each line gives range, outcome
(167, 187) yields 9.116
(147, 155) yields 10.29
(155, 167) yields 11.01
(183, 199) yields 7.696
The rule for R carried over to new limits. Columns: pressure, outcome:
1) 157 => 10.74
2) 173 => 6.002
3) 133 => 8.529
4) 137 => 8.673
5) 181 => 6.736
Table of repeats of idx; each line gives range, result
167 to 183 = 6.72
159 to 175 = 9.07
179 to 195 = 7.12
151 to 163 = 10.7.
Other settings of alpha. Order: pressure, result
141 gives 8.375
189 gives 7.568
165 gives 10.17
